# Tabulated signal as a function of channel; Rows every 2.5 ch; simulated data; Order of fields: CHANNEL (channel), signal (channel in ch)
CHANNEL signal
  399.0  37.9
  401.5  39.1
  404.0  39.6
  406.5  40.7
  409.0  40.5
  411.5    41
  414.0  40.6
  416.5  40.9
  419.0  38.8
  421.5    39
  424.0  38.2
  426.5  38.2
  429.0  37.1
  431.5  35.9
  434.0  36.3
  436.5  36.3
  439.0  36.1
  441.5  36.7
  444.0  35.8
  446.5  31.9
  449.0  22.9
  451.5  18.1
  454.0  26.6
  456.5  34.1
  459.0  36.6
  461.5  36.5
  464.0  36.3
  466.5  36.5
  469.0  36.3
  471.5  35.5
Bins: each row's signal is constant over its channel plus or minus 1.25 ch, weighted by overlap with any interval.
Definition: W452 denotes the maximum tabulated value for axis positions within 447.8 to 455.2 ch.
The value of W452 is 26.6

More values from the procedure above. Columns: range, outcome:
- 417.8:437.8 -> 39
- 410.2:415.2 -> 41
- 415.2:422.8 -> 40.9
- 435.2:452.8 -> 36.7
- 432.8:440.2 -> 36.3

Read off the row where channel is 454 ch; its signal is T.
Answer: 26.6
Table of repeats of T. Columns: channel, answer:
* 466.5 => 36.5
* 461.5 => 36.5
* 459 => 36.6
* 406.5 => 40.7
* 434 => 36.3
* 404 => 39.6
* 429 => 37.1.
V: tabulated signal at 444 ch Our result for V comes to 35.8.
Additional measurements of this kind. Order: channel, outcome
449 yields 22.9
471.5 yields 35.5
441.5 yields 36.7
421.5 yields 39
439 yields 36.1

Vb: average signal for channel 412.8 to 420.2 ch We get 40.1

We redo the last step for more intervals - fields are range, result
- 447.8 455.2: 22.5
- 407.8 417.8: 40.7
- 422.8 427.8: 38.2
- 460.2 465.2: 36.4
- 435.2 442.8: 36.4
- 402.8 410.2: 40.3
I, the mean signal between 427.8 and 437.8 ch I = 36.4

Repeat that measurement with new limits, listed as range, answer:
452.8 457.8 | 30.5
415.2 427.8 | 39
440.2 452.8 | 29.1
